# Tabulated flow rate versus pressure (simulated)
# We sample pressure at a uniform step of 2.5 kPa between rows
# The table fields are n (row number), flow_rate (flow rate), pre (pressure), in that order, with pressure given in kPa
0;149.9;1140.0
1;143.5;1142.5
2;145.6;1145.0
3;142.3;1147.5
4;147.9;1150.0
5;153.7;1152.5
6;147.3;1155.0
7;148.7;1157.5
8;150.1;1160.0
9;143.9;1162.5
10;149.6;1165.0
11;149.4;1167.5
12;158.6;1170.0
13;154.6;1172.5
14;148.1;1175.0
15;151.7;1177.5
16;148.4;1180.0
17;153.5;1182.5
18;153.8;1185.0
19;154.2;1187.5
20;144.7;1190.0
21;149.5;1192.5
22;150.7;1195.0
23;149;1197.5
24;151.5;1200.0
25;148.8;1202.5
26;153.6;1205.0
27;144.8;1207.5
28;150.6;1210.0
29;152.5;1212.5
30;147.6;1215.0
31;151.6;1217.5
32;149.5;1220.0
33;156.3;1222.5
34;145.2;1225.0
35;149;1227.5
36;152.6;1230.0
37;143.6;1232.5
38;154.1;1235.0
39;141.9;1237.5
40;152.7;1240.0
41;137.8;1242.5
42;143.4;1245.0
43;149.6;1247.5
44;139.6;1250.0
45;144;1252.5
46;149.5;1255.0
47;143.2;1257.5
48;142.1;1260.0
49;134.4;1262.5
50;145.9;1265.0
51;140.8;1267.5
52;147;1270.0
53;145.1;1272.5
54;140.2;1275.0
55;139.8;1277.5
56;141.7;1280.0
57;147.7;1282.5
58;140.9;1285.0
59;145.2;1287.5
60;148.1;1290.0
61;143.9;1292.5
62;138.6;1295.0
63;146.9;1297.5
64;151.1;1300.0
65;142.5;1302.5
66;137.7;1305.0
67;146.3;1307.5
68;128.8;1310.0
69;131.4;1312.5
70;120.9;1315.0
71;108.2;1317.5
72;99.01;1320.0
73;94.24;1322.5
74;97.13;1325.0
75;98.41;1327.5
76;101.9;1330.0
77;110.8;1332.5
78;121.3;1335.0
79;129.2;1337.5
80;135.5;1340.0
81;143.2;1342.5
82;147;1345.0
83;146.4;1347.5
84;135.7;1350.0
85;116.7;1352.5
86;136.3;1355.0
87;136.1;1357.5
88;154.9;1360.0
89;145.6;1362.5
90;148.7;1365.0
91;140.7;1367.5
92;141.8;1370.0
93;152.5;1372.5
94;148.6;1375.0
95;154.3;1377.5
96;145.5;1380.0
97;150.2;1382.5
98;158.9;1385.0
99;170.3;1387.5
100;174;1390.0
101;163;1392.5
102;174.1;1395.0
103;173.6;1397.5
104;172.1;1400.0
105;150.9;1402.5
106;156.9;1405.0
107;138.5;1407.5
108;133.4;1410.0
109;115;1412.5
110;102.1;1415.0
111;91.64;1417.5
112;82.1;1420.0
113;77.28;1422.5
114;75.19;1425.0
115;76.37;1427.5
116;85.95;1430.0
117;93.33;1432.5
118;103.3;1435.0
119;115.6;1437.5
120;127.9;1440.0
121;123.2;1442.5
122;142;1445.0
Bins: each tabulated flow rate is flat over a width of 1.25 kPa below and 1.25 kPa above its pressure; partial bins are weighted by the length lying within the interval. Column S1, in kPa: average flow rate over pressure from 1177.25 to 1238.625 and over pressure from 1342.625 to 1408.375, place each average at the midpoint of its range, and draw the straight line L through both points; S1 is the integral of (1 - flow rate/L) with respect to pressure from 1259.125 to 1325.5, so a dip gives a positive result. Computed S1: 6.7 kPa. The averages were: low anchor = 150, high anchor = 151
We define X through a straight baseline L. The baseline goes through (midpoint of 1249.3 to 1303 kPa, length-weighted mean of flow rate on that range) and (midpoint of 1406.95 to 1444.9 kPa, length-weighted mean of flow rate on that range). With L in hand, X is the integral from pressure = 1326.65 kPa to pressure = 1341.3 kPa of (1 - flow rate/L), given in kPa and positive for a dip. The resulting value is 1.3 kPa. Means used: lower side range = 144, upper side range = 103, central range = 117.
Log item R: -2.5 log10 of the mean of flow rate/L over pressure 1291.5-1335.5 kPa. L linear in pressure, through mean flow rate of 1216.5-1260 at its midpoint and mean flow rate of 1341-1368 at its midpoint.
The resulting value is 0.16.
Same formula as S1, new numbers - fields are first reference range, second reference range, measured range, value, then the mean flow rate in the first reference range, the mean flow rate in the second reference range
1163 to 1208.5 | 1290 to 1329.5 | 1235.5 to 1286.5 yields -2.97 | 151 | 126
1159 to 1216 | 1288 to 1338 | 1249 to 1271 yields -1.16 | 150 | 125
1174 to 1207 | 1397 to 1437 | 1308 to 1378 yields -2.51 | 150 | 113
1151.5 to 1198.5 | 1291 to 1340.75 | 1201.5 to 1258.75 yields -3.15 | 150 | 124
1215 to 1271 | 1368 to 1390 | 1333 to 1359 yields 3.00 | 146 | 154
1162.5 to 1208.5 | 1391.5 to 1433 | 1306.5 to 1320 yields 1.02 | 151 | 122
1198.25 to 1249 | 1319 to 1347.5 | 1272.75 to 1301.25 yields -2.91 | 149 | 118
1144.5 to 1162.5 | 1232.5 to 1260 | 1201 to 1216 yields -0.35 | 148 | 145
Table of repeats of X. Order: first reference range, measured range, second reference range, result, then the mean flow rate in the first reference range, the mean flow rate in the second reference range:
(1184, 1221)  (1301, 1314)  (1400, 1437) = -0.75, 150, 108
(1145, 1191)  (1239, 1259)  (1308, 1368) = -0.89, 150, 126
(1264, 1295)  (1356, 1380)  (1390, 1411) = 1.25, 144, 159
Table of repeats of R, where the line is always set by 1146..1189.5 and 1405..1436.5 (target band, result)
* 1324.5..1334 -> 0.151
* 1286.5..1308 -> -0.160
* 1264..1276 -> -0.109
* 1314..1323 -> 0.138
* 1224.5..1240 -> -0.082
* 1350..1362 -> -0.205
